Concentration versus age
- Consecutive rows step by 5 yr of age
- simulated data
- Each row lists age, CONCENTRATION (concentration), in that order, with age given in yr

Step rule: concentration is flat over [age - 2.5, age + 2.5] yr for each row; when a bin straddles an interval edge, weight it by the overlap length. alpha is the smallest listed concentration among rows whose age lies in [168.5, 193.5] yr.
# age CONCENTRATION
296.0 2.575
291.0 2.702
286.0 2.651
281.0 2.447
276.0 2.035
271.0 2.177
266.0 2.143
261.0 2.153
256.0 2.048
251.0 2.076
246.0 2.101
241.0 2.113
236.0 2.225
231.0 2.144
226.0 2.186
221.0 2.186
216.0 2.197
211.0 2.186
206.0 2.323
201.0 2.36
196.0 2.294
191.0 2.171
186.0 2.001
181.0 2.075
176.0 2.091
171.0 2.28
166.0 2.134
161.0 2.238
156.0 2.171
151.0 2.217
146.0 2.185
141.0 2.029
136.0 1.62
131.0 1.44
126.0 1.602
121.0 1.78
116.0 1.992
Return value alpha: 2.001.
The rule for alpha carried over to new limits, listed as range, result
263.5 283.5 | 2.035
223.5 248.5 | 2.101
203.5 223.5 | 2.186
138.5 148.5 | 2.029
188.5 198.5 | 2.171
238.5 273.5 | 2.048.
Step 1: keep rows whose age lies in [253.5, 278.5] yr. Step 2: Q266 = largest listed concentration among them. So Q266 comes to 2.177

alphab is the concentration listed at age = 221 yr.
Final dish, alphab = 2.186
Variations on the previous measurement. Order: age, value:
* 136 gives 1.62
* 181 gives 2.075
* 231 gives 2.144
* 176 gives 2.091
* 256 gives 2.048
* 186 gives 2.001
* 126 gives 1.602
